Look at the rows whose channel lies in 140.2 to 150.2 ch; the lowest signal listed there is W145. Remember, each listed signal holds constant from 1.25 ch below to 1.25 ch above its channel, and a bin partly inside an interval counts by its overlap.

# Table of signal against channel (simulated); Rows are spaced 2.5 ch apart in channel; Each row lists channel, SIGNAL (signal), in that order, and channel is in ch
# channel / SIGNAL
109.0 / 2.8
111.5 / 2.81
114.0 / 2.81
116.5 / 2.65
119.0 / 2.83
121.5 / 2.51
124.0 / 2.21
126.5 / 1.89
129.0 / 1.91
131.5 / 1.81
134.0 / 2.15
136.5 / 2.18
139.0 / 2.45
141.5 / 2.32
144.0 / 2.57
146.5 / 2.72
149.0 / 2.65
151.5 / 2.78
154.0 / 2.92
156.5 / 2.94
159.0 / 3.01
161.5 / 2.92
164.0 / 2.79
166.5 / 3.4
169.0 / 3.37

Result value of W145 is 2.32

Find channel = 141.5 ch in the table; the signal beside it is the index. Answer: 2.32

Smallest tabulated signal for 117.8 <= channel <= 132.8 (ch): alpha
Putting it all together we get 1.81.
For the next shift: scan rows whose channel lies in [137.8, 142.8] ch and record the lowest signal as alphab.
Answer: 2.32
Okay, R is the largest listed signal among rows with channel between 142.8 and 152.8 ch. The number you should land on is 2.78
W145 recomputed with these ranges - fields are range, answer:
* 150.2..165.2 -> 2.78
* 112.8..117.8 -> 2.65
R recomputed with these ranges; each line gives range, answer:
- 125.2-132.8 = 1.91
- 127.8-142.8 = 2.45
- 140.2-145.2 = 2.57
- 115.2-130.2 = 2.83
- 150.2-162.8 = 3.01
